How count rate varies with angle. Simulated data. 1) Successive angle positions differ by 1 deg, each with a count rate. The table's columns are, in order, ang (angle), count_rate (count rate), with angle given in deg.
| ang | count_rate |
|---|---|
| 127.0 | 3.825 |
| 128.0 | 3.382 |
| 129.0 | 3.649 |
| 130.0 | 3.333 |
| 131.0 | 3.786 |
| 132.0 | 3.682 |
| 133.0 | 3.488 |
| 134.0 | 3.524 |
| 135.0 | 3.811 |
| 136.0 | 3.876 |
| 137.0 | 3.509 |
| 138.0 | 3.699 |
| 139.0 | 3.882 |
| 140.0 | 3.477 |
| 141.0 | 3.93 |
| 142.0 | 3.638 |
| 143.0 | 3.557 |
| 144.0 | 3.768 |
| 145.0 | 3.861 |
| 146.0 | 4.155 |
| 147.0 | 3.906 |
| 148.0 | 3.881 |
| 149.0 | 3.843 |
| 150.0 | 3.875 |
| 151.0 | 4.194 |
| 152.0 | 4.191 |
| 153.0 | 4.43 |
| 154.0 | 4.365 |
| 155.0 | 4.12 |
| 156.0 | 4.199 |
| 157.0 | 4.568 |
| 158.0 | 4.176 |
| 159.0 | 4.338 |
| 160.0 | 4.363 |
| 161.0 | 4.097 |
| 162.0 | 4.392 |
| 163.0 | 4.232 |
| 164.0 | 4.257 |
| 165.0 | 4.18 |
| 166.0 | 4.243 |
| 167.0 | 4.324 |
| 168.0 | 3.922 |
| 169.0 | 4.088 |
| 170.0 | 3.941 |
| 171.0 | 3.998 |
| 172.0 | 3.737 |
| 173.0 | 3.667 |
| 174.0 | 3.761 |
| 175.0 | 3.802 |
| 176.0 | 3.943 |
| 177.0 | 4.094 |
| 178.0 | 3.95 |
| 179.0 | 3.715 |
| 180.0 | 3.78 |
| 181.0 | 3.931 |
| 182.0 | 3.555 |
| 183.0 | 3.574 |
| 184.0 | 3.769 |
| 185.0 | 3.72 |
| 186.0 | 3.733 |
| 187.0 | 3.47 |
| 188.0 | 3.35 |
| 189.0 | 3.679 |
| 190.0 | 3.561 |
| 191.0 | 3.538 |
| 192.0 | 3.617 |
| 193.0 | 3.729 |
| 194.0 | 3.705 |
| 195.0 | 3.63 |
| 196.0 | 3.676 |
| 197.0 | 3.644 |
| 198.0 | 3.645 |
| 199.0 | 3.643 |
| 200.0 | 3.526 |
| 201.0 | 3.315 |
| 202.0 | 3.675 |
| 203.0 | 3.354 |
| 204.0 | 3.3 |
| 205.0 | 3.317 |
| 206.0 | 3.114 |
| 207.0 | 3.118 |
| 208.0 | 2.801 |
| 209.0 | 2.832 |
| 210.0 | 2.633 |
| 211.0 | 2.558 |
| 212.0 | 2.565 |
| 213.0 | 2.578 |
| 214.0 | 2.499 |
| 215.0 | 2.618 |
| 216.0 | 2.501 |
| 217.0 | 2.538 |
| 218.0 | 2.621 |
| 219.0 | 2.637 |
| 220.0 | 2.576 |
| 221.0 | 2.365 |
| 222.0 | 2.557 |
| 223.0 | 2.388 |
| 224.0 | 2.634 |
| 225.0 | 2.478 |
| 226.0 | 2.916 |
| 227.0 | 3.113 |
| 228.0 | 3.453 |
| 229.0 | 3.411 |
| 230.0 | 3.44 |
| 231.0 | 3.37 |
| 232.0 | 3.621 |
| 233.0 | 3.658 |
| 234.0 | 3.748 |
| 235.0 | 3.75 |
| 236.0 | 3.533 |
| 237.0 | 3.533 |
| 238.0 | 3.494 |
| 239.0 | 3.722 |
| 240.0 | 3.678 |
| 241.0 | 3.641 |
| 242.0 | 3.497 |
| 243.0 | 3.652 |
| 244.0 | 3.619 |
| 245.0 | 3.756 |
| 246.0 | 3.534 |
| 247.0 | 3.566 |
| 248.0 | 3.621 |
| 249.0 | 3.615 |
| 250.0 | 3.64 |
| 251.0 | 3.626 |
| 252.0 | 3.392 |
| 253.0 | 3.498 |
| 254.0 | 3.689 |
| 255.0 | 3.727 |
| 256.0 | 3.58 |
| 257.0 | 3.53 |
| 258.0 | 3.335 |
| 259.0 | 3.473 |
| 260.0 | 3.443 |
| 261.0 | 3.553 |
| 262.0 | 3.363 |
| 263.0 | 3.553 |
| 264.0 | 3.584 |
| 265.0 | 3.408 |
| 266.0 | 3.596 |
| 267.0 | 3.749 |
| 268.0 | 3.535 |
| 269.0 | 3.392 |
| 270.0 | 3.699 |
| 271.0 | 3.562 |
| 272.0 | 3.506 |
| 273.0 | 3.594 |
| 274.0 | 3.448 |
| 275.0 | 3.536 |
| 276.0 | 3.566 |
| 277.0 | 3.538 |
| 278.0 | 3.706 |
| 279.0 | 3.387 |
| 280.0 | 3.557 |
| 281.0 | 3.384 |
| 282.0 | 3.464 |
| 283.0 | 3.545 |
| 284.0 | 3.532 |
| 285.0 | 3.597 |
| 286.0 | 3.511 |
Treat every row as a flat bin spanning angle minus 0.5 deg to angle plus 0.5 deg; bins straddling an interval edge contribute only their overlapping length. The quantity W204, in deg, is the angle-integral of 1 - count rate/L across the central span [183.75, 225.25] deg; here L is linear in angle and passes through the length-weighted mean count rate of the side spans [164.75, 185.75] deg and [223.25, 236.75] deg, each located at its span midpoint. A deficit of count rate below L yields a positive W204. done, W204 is 5.4 deg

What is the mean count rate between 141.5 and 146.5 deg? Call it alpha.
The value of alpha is 3.8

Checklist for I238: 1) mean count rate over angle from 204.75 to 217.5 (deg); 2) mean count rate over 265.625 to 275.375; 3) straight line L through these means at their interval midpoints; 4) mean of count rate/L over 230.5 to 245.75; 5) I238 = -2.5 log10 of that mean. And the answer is -0.16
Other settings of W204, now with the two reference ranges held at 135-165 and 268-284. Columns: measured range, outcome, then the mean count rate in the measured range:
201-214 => 2.8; 2.98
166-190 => 0.7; 3.81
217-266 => 4.0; 3.36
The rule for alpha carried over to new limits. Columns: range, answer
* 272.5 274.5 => 3.52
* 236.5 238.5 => 3.51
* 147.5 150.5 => 3.87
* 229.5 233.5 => 3.52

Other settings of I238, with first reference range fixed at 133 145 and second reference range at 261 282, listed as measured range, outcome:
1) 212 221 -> 0.370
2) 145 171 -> -0.136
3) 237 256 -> -0.013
